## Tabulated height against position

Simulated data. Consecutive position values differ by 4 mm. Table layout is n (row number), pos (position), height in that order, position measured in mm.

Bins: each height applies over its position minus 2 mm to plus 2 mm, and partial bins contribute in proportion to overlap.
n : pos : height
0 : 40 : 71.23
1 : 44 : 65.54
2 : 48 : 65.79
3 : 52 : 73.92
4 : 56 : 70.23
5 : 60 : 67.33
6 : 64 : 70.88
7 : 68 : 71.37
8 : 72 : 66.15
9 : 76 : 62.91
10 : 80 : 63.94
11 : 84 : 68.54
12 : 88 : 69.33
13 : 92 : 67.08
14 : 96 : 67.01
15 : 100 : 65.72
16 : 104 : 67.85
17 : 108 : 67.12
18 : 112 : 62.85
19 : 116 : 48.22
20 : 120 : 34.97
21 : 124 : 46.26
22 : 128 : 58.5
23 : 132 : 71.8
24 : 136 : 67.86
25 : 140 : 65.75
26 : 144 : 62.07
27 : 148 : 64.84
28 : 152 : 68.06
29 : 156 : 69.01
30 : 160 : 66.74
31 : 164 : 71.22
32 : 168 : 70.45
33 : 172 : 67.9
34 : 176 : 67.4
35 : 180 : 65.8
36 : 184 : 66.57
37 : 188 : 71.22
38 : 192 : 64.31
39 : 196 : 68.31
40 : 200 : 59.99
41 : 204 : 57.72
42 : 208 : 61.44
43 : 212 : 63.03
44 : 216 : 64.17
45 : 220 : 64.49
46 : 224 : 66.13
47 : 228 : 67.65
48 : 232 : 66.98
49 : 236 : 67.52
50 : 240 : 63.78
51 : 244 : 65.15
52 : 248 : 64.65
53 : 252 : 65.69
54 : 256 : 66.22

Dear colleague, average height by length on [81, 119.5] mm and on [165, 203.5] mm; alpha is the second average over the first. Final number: 1.0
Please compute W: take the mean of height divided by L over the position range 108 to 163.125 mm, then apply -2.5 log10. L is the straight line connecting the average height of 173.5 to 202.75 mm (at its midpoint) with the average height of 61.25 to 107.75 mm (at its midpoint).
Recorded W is 0.10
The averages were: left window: 67.3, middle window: 61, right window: 66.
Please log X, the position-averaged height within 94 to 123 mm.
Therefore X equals 58.7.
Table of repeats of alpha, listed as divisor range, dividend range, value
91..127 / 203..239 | 1.11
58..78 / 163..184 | 1.01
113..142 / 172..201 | 1.18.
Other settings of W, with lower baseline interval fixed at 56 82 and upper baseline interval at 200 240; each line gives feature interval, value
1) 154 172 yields -0.063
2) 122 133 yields 0.148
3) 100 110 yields -0.009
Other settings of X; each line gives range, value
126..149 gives 65.1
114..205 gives 63.3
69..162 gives 63.2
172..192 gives 67.4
